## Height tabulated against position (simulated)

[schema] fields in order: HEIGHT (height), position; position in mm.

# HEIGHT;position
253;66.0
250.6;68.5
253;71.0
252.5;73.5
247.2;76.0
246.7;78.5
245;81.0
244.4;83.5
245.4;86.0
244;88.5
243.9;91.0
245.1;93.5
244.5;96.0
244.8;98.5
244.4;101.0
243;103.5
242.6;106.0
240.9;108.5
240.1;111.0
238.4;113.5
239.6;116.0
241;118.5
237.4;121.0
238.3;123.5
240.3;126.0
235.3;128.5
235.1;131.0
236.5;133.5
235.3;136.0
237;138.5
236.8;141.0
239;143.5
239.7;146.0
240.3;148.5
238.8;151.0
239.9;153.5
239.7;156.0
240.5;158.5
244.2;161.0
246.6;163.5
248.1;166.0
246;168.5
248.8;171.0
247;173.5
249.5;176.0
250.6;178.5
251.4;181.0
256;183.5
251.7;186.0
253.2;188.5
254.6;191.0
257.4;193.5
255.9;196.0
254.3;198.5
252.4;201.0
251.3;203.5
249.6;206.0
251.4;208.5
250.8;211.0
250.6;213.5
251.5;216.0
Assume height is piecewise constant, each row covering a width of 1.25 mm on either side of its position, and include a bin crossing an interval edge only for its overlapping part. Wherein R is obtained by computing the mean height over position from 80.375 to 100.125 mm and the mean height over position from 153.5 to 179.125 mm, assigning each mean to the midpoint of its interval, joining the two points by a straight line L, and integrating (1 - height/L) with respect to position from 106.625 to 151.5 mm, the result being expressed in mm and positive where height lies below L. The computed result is 1.2 mm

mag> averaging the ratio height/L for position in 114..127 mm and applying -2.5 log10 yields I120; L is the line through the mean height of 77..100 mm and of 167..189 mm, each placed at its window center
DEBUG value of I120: 0.03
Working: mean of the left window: 245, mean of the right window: 250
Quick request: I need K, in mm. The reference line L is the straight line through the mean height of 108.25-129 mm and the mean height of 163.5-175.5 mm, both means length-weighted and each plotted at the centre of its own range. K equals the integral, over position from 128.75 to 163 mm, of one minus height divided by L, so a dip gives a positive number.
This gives 0.7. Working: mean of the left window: 239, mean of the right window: 248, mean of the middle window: 239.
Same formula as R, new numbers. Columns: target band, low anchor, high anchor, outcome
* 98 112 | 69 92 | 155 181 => 0.2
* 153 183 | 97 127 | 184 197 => 0.5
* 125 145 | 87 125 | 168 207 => 0.7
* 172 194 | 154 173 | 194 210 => -0.3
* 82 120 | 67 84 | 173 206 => 1.0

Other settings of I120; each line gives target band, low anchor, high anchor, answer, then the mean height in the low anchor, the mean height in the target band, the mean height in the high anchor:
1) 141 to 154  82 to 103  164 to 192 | 0.041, 245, 239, 250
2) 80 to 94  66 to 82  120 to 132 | 0.008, 250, 245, 237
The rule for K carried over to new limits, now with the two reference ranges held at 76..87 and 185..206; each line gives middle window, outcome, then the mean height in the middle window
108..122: 0.47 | 240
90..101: 0.09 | 245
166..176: 0.17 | 248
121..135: 0.66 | 237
